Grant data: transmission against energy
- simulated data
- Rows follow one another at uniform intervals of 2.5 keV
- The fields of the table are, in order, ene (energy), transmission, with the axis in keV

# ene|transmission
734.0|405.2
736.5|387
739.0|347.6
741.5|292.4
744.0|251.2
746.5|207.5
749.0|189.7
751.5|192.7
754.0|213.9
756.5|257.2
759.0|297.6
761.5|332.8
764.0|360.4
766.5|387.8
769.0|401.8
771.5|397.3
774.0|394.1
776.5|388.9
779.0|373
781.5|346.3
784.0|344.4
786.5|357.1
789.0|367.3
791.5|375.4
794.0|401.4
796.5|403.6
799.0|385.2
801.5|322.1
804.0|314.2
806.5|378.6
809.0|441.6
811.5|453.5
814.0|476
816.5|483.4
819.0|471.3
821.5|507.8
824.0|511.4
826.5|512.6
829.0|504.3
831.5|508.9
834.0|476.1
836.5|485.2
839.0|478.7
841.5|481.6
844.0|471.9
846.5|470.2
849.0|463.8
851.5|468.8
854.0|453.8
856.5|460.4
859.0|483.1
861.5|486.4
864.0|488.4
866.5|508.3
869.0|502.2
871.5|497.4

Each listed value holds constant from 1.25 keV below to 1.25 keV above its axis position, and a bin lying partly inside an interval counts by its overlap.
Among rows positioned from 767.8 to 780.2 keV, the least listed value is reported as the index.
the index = 373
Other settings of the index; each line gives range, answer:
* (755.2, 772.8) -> 257.2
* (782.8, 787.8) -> 344.4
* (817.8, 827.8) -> 471.3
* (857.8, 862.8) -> 483.1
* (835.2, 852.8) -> 463.8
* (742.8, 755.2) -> 189.7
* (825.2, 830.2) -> 504.3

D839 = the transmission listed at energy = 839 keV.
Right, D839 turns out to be 478.7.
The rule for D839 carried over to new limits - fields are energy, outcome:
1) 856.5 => 460.4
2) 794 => 401.4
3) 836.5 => 485.2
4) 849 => 463.8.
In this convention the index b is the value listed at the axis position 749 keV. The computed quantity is 189.7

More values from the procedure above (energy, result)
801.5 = 322.1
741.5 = 292.4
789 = 367.3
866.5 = 508.3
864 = 488.4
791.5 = 375.4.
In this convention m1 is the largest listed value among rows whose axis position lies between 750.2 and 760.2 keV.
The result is 297.6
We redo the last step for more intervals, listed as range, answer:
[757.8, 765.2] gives 360.4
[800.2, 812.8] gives 453.5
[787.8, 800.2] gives 403.6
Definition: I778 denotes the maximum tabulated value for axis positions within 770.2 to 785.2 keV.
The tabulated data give 397.3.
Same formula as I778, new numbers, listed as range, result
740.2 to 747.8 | 292.4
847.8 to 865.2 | 488.4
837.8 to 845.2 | 481.6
